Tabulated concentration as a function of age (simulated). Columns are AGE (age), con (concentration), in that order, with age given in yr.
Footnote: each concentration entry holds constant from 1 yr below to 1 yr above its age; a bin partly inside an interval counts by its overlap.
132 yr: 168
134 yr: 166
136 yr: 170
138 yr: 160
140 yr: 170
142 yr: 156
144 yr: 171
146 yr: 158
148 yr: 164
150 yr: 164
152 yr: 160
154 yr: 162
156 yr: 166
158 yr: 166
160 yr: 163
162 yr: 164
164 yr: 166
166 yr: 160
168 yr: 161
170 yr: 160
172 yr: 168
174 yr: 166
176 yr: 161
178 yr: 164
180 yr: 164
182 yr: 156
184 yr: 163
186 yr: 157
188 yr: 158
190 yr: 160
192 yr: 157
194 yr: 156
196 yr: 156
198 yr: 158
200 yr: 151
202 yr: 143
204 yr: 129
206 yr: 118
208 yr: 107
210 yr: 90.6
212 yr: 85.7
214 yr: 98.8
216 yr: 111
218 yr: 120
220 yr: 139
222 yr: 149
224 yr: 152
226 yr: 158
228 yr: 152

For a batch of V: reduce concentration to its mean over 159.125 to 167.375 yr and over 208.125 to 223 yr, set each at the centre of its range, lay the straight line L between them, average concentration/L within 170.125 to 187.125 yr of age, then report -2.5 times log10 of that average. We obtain -0.10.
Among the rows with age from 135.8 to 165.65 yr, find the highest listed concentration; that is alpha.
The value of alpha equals 171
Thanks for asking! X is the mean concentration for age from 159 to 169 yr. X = 163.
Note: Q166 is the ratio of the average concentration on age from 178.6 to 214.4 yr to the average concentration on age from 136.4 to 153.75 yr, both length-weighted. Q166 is 0.86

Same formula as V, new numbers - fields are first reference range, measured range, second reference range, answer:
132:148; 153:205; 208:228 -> -0.109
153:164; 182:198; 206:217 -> -0.245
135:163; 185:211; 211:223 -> -0.086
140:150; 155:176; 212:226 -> -0.073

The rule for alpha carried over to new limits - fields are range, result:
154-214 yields 168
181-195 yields 163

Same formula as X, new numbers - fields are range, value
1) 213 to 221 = 117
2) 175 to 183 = 161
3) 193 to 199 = 157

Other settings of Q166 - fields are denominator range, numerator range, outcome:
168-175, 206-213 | 0.60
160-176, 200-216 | 0.69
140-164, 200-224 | 0.74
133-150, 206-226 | 0.72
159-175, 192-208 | 0.87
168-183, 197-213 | 0.76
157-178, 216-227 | 0.86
